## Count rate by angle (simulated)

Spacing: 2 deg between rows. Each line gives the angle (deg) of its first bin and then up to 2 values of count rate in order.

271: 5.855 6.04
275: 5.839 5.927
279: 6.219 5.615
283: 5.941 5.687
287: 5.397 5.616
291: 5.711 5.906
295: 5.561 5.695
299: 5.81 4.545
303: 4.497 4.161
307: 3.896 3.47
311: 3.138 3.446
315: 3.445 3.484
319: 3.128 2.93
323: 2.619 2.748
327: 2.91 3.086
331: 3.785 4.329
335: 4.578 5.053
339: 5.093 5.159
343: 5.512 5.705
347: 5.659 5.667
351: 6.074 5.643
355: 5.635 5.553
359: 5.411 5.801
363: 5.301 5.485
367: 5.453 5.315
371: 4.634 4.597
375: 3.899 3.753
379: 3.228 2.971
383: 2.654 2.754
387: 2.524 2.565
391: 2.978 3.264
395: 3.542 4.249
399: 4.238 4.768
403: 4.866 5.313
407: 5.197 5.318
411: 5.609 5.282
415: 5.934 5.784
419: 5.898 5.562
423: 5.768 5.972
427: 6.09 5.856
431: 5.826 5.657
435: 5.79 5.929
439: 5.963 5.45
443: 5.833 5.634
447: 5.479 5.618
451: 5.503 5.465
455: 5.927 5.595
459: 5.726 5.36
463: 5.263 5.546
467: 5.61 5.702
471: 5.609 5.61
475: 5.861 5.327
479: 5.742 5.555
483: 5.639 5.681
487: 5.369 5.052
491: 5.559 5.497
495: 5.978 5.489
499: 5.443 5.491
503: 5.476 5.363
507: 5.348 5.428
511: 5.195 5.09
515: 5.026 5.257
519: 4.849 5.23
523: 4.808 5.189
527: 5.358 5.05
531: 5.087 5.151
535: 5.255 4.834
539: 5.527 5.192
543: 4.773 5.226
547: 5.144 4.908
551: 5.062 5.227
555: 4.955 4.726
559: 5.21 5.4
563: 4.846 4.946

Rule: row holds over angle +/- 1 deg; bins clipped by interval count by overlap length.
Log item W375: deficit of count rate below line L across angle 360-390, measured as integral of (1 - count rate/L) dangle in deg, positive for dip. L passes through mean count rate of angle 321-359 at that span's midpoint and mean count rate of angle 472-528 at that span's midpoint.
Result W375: 4.8 deg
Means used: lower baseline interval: 4.68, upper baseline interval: 5.39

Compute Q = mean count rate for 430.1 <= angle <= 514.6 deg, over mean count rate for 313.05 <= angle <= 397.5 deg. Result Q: 1.31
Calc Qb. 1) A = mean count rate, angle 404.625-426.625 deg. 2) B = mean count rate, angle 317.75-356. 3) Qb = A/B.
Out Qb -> 1.25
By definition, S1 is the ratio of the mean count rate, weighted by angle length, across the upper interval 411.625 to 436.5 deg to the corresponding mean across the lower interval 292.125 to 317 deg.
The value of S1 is 1.31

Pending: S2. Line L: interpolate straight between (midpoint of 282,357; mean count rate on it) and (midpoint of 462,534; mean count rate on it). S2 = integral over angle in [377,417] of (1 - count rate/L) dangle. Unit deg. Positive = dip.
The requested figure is 7.0 deg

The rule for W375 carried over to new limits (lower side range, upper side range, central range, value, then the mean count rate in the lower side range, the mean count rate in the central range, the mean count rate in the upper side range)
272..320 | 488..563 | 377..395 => 7.44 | 4.92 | 2.95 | 5.21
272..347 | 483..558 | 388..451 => -3.12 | 4.65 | 5.21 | 5.23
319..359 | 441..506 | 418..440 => -2.53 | 4.6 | 5.85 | 5.56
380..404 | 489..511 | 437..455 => -4.83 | 3.45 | 5.65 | 5.47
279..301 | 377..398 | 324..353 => -2.47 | 5.67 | 4.7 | 3.11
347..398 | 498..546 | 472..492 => -2.26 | 4.38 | 5.54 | 5.19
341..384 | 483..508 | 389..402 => 3.44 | 4.95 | 3.74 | 5.49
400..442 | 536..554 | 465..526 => -1.30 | 5.61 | 5.42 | 5.1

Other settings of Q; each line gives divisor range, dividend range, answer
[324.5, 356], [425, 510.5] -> 1.16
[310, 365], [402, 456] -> 1.26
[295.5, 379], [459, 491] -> 1.22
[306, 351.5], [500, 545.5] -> 1.26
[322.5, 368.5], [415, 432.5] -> 1.19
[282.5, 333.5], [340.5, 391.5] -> 1.09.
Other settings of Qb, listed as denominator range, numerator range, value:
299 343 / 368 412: 1.04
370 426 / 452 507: 1.26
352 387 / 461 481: 1.23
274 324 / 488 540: 1.12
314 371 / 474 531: 1.15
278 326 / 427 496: 1.24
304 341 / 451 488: 1.52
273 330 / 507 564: 1.13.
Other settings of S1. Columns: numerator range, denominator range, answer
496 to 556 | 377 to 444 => 1.08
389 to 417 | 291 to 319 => 1.05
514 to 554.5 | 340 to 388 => 1.07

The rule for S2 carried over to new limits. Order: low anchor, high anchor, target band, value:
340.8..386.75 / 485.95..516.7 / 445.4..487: -2.7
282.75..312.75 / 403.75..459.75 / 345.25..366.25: -1.5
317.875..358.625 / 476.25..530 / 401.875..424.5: -2.7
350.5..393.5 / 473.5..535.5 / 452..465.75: -1.5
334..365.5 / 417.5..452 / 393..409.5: 3.1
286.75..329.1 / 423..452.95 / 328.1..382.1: -2.2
